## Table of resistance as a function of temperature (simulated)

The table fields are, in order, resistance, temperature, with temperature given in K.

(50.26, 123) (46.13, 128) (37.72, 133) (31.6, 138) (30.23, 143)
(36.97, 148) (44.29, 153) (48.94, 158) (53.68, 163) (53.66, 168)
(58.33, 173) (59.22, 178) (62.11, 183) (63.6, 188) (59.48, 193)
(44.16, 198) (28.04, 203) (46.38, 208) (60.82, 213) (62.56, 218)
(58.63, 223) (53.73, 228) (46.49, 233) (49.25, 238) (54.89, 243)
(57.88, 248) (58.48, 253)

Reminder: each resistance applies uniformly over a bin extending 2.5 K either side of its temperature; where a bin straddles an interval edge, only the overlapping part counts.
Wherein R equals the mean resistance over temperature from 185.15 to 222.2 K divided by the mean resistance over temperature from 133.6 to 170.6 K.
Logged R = 1.2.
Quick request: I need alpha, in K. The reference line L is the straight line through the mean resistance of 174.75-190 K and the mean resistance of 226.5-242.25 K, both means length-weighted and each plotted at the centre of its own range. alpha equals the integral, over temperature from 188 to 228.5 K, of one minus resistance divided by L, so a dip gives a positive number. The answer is 2.3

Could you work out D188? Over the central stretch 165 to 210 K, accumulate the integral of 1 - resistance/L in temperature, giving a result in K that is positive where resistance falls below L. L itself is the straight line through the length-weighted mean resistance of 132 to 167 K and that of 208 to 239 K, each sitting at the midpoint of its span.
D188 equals -4.8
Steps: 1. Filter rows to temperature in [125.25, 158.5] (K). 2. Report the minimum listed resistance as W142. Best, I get 30.23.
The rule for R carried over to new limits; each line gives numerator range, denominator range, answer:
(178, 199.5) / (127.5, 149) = 1.63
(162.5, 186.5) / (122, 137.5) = 1.36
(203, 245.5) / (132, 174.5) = 1.20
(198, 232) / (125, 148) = 1.38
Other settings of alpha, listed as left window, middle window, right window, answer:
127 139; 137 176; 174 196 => 2.8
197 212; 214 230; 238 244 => -4.2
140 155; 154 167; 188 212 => -3.7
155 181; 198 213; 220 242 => 3.1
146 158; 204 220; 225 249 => -1.4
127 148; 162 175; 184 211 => -3.8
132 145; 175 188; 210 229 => -4.0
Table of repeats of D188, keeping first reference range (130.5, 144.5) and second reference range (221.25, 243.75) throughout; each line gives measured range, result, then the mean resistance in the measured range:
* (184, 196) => -4.7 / 60.9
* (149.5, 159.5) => -2.3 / 45.4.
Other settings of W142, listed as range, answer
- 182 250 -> 28.04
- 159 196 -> 53.66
